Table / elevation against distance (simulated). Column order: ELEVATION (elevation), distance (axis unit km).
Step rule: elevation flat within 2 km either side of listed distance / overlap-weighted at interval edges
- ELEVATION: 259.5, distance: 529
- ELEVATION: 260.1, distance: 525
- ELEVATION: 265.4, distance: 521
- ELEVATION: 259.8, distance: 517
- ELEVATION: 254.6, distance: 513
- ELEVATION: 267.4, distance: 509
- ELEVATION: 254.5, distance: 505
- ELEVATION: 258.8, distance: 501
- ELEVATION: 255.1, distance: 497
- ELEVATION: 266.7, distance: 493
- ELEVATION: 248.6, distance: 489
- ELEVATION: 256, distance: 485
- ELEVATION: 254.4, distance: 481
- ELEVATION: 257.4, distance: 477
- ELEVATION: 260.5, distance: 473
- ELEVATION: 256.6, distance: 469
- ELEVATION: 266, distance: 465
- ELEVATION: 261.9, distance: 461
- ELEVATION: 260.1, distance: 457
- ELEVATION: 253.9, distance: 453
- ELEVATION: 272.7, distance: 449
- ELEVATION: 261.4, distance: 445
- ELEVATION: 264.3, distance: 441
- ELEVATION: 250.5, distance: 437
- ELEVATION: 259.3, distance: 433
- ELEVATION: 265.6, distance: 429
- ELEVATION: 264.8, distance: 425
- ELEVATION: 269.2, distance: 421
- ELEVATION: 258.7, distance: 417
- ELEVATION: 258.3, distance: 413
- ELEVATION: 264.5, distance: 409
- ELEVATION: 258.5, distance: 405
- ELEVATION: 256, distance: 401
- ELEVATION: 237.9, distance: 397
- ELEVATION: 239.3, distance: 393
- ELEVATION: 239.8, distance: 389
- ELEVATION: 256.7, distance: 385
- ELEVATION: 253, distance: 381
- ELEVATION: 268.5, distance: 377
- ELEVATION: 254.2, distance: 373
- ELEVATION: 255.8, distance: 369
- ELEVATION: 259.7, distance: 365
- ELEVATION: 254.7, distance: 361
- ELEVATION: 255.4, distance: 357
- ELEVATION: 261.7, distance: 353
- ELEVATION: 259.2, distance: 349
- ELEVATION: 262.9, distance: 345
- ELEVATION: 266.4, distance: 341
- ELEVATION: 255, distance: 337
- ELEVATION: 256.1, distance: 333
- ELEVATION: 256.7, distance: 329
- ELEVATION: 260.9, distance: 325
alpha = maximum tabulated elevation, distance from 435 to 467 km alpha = 272.7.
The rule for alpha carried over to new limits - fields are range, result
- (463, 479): 266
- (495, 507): 258.8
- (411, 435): 269.2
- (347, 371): 261.7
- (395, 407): 258.5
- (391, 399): 239.3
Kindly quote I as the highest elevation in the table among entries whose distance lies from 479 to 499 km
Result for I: 266.7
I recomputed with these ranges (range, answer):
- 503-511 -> 267.4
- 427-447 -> 265.6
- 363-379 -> 268.5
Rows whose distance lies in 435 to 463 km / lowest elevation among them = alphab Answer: 250.5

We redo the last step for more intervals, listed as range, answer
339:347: 262.9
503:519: 254.5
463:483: 254.4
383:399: 237.9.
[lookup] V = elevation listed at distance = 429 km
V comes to 265.6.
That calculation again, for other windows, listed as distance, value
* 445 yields 261.4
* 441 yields 264.3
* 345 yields 262.9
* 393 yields 239.3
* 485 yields 256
